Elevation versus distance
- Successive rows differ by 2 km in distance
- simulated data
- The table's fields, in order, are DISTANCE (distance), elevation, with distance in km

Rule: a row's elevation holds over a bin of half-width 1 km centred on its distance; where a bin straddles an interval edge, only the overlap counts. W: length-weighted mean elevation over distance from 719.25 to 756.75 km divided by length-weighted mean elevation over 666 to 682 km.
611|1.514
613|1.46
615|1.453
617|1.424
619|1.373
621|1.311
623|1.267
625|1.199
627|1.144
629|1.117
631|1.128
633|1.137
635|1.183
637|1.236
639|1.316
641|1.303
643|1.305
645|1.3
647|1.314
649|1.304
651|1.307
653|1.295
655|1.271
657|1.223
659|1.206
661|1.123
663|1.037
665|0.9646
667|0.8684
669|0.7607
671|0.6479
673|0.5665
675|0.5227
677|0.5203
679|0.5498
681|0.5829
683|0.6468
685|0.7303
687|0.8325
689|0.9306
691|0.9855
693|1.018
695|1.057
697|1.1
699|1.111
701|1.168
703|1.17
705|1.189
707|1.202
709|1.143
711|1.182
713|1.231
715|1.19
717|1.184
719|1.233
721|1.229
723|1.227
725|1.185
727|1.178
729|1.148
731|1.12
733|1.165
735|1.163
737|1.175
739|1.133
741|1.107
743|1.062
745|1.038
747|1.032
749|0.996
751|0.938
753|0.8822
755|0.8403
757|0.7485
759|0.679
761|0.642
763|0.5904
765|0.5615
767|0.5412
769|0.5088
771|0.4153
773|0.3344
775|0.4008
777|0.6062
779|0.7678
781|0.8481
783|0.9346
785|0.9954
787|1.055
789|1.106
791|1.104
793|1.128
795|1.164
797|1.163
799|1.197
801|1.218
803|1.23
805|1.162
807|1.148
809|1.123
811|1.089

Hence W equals 1.73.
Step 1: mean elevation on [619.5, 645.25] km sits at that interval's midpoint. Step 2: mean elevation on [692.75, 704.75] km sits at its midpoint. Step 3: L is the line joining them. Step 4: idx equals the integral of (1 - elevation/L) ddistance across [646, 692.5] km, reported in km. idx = 9.8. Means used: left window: 1.23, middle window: 0.922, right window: 1.11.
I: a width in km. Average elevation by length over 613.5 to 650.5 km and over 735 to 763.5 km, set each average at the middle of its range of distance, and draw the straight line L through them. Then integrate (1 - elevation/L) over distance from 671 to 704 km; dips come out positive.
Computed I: 7.9 km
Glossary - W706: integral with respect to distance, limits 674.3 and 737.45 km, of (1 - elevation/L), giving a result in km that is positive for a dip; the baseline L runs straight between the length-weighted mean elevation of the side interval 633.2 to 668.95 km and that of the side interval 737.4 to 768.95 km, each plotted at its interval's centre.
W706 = -2.5 km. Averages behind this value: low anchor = 1.2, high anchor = 0.849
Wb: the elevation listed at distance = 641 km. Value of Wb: 1.303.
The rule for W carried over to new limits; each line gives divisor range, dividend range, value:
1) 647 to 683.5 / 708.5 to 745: 1.26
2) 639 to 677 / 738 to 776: 0.71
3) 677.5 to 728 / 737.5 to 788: 0.76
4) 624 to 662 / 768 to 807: 0.75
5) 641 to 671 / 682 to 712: 0.90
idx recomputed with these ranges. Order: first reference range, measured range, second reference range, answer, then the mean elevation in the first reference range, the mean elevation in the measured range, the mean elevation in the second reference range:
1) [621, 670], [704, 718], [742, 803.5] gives -2.4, 1.18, 1.19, 0.859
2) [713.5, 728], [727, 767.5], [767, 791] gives 2.6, 1.2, 0.939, 0.733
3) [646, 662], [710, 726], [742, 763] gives -3.2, 1.26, 1.21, 0.872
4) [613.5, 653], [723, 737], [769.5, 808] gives -1.3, 1.27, 1.17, 0.941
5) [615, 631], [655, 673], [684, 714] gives 3.0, 1.27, 0.972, 1.07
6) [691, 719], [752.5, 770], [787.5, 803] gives 7.5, 1.15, 0.66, 1.16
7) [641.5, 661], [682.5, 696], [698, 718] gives 3.5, 1.27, 0.895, 1.18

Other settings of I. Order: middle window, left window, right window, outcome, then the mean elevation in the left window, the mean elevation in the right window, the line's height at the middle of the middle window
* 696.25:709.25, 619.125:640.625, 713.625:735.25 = 0.39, 1.21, 1.19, 1.19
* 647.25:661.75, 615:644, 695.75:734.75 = -0.26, 1.25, 1.18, 1.23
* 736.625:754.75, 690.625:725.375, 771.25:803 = 0.42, 1.16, 0.932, 1.05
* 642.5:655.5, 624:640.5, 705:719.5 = -1.23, 1.19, 1.19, 1.19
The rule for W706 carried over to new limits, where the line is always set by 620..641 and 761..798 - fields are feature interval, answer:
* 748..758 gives -0.2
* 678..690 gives 3.9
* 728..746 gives -4.3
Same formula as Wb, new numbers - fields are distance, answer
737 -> 1.175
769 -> 0.5088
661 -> 1.123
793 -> 1.128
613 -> 1.46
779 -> 0.7678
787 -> 1.055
